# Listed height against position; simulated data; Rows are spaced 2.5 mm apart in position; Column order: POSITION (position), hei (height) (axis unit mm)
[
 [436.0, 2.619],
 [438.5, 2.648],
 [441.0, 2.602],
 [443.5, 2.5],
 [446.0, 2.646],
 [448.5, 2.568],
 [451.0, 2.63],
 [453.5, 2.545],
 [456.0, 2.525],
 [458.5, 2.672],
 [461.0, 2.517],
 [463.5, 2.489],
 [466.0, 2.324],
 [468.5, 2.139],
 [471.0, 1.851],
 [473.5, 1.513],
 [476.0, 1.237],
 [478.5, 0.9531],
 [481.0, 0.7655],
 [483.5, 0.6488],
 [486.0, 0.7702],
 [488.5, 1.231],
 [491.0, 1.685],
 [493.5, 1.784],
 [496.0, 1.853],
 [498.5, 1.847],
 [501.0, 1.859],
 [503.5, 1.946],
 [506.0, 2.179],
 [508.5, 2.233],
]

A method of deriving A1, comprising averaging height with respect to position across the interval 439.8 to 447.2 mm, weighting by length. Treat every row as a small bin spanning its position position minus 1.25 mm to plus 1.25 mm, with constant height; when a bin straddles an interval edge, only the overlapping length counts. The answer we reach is 2.58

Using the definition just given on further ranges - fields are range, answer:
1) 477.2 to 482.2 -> 0.864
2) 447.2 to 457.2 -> 2.57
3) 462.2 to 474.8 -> 2.06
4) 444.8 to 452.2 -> 2.61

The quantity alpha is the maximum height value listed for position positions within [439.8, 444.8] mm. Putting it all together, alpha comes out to 2.602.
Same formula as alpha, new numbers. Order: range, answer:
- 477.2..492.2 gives 1.685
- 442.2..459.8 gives 2.672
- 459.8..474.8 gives 2.517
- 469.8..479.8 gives 1.851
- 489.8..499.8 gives 1.853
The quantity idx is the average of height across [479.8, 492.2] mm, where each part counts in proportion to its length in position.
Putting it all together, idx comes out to 1.02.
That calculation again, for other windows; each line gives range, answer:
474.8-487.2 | 0.874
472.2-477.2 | 1.38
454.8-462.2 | 2.57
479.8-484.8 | 0.707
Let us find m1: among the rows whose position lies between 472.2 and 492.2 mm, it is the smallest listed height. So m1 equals 0.6488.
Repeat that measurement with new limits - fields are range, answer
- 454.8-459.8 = 2.525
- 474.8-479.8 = 0.9531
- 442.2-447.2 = 2.5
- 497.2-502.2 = 1.847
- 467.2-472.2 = 1.851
